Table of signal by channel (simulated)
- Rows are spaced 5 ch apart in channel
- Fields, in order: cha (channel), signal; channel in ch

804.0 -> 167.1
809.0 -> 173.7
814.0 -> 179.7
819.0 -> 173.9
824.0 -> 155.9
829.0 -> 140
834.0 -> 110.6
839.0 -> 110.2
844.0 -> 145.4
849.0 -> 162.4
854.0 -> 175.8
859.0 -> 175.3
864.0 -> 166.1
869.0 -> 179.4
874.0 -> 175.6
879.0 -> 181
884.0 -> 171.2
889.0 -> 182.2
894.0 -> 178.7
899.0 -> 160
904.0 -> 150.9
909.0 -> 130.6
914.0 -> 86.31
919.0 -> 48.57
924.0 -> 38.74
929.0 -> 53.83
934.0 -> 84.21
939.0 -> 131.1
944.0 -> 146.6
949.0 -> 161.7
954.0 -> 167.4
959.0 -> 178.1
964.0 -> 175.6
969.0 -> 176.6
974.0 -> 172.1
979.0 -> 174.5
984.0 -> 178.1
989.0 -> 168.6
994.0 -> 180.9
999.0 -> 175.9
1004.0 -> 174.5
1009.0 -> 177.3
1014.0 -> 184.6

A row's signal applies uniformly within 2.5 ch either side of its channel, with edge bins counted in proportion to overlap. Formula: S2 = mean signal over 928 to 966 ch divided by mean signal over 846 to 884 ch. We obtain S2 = 0.81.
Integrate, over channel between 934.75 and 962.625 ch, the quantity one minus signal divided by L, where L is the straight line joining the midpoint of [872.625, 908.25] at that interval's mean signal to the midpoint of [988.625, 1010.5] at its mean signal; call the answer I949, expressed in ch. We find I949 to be 3.2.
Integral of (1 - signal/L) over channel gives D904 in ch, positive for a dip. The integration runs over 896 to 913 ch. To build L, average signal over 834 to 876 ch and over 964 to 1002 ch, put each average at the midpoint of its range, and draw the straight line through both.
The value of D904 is 2.26 ch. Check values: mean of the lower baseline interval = 158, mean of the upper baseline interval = 175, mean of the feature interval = 143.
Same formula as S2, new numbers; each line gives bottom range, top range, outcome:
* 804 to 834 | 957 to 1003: 1.09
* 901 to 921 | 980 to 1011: 1.64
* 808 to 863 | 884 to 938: 0.74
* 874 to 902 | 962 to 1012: 1.01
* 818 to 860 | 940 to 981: 1.13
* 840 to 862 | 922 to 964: 0.77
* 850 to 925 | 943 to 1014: 1.16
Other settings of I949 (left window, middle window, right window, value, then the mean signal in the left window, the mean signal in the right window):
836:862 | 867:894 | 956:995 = -3.3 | 153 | 175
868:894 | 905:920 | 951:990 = 6.6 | 178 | 174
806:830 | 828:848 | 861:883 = 4.9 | 166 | 175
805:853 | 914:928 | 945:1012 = 9.6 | 152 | 173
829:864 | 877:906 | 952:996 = -2.6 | 148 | 175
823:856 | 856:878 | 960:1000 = -3.9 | 142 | 175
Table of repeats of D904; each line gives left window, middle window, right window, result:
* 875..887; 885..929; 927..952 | 10.0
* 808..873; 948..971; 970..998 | -0.1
